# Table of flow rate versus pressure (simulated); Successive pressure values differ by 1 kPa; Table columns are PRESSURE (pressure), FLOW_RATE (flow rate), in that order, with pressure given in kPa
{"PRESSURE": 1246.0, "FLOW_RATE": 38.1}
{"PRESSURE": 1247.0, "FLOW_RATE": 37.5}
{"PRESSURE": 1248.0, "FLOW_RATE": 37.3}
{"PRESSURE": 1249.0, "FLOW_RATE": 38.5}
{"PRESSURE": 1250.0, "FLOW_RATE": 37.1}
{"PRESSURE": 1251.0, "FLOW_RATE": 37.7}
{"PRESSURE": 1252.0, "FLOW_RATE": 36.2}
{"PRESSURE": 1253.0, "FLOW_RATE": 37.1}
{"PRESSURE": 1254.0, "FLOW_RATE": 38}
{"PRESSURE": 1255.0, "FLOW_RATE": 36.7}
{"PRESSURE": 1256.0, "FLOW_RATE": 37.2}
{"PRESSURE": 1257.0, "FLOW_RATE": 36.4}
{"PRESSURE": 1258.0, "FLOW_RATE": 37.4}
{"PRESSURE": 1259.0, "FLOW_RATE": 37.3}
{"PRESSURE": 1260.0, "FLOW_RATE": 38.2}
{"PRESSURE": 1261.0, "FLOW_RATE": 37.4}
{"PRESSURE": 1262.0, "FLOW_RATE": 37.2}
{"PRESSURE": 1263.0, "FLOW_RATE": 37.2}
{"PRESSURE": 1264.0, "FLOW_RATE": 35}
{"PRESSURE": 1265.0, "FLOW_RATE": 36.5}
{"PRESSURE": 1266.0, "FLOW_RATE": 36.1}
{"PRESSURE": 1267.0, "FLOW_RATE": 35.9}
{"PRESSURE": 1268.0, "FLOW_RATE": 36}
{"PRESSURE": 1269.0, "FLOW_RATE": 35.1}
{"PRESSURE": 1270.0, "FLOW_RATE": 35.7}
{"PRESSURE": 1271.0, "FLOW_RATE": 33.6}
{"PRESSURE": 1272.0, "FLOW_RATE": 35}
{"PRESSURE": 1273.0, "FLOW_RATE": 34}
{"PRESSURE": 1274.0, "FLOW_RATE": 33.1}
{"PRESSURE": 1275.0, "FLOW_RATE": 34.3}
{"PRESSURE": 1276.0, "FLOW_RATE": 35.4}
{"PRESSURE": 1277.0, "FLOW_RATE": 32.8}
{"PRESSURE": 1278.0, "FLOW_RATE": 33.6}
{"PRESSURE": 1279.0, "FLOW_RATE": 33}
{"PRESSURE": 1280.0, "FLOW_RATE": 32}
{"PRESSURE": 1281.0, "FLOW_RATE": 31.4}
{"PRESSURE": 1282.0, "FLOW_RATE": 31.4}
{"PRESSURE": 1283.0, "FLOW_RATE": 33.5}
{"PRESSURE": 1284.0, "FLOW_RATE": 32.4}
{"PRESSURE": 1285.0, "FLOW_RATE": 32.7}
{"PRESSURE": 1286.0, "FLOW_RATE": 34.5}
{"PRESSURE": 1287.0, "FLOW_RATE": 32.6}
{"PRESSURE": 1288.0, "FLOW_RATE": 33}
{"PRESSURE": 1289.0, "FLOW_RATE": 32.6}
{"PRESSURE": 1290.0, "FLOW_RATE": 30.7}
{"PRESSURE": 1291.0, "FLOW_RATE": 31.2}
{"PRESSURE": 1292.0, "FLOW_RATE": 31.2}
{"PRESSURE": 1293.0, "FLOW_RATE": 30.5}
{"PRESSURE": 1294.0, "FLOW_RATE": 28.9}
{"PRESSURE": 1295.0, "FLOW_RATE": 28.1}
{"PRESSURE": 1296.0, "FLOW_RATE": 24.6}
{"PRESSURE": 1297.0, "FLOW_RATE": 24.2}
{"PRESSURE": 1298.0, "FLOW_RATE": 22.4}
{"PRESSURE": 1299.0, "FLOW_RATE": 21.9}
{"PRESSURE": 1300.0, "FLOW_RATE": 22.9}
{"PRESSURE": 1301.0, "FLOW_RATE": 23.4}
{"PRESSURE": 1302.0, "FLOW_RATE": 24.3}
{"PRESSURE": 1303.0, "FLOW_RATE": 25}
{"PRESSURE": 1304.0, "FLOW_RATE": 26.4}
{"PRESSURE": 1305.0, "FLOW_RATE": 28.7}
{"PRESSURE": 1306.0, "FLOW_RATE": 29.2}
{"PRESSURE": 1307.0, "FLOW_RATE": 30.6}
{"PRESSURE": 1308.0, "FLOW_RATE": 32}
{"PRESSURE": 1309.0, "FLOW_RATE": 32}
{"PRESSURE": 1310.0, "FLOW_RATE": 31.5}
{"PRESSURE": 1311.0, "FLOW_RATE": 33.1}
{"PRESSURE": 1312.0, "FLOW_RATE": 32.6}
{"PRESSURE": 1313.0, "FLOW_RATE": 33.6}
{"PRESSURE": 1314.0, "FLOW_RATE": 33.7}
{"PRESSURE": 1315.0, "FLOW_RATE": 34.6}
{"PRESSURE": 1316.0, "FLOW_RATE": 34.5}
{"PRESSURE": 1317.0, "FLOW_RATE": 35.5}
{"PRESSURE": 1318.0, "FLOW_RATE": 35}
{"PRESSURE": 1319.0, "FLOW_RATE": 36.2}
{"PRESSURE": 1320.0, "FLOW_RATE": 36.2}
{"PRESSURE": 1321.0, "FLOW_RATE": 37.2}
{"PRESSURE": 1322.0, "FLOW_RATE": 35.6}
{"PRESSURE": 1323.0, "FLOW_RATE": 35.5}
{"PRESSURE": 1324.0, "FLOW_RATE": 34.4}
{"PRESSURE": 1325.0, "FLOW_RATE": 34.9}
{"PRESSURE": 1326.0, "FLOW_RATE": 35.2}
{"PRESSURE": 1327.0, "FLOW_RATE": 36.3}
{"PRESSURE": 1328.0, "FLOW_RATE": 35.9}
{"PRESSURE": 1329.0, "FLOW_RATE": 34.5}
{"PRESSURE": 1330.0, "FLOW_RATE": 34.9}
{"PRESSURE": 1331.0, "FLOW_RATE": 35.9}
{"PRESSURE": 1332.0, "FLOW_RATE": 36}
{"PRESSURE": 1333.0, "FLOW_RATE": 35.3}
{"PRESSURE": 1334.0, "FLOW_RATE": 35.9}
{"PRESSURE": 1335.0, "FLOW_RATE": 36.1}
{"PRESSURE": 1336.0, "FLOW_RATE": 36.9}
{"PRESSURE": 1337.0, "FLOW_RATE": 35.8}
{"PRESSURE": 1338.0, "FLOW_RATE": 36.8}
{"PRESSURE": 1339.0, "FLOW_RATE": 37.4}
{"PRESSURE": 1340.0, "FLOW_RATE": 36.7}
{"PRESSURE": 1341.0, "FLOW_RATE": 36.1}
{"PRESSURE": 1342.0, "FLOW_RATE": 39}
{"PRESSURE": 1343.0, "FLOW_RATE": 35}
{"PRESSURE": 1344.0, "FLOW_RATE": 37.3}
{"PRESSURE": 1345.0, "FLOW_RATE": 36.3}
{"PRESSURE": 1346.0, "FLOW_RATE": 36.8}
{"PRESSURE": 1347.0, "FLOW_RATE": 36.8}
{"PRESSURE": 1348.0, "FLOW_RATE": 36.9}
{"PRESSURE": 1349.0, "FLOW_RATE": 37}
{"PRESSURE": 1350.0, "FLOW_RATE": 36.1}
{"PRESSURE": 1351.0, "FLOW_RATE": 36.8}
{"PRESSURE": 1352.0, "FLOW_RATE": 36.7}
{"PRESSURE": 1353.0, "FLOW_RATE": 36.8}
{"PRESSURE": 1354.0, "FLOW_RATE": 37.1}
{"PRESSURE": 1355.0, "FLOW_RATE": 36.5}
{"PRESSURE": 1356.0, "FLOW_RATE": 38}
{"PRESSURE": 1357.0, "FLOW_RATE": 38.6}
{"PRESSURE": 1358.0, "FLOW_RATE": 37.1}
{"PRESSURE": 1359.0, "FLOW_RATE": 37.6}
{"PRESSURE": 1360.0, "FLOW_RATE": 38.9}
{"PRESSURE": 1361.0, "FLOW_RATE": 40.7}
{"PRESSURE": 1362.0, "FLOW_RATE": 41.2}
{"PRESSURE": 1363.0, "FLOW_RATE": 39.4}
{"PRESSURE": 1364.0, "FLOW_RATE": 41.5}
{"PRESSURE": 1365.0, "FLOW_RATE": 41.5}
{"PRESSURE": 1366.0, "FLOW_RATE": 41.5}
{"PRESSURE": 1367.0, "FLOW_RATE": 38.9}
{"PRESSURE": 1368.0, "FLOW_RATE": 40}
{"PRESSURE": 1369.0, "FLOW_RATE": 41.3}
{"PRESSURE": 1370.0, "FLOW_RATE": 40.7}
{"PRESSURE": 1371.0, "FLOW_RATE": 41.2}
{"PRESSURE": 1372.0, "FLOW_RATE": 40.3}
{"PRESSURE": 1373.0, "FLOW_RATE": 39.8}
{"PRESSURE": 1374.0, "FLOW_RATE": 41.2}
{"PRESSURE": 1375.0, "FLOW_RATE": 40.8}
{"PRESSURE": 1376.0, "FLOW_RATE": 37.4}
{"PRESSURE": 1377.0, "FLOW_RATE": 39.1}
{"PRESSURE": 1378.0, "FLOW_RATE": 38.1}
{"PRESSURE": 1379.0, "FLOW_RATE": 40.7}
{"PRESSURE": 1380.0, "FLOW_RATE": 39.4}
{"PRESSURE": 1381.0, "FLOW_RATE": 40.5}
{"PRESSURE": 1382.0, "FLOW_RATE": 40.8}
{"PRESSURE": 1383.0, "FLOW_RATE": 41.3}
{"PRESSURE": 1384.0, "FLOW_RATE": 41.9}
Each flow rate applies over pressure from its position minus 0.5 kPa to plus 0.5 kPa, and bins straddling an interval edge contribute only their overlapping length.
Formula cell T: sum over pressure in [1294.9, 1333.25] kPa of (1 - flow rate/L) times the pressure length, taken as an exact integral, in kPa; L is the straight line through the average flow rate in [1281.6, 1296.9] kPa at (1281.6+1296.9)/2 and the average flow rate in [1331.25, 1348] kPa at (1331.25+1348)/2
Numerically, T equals 2.5 kPa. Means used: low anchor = 31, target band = 31.6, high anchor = 36.5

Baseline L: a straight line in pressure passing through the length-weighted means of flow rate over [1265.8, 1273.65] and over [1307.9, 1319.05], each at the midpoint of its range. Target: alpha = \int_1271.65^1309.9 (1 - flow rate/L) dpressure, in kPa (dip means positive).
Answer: 4.8 kPa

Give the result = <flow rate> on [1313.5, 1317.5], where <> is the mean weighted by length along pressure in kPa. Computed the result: 34.6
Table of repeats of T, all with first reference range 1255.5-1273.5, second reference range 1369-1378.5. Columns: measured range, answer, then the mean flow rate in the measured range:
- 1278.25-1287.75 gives 1.1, 32.6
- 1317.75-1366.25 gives 2.4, 37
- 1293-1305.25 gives 4.0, 25.2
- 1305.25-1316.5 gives 1.6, 32.4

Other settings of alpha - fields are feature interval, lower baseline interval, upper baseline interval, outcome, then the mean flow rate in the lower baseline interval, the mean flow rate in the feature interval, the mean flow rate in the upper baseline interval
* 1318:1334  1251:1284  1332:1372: 0.67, 35.3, 35.6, 38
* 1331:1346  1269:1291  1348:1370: 0.33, 33.2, 36.5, 38.7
